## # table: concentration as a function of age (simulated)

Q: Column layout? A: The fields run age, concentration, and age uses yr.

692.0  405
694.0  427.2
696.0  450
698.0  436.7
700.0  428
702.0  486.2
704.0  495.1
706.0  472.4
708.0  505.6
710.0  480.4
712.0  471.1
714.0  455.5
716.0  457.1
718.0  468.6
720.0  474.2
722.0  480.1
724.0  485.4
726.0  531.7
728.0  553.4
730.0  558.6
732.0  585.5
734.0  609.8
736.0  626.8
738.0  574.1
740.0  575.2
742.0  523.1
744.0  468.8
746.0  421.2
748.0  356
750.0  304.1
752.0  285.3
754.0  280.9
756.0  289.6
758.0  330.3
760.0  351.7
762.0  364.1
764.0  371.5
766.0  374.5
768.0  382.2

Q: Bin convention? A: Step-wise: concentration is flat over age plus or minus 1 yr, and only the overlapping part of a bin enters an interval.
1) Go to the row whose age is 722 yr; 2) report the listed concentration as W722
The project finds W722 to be 480.1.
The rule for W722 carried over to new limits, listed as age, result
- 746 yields 421.2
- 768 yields 382.2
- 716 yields 457.1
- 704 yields 495.1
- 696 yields 450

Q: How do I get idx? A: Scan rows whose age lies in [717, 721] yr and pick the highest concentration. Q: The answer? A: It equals 474.2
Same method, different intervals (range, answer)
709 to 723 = 480.4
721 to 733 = 585.5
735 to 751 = 626.8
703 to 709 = 505.6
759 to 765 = 371.5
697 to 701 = 436.7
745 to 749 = 421.2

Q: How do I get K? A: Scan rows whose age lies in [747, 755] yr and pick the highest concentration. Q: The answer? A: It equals 356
